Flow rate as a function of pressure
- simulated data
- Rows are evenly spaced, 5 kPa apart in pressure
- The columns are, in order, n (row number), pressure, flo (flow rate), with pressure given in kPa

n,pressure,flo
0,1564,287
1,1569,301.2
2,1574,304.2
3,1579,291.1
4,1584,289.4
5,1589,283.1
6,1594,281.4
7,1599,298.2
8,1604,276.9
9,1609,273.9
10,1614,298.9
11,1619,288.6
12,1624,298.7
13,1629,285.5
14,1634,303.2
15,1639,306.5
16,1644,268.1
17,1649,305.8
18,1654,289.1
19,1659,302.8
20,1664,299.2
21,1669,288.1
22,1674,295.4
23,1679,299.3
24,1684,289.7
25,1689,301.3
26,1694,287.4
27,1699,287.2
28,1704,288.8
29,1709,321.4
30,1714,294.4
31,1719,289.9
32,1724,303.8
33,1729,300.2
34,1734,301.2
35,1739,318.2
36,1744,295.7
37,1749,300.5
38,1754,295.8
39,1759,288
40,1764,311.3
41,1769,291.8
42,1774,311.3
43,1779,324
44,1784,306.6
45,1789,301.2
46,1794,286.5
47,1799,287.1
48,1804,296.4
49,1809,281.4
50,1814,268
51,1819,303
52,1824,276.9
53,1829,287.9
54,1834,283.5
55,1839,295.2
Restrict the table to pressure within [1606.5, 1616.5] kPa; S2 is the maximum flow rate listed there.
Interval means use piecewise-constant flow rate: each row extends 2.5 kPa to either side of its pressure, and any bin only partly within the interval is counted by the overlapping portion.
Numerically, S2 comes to 298.9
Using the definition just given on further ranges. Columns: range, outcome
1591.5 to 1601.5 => 298.2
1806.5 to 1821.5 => 303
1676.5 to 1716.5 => 321.4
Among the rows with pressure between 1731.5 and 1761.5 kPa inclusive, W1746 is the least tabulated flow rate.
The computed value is 288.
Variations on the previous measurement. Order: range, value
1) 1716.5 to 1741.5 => 289.9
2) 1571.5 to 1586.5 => 289.4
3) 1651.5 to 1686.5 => 288.1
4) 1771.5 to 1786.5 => 306.6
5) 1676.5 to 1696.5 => 287.4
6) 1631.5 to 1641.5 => 303.2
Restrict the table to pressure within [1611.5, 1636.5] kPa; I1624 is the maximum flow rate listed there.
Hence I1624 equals 303.2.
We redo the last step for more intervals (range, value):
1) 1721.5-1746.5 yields 318.2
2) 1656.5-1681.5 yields 302.8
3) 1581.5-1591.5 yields 289.4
